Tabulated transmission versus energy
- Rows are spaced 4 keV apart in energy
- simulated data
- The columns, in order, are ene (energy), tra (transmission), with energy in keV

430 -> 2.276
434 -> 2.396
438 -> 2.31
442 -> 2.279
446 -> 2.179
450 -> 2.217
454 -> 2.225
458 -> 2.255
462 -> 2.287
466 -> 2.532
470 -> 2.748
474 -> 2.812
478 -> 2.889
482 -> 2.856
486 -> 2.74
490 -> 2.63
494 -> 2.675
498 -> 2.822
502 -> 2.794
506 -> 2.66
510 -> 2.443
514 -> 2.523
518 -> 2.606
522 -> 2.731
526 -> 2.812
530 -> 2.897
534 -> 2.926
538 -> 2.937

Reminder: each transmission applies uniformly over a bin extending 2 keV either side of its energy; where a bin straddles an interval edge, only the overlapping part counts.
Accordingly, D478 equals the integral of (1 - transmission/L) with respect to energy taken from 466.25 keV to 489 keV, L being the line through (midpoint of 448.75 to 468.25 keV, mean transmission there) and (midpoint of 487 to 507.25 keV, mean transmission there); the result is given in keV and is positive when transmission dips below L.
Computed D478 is -2.42 keV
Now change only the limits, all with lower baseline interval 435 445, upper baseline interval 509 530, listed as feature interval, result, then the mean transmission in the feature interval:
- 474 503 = -3.0 keV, 2.77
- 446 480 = -1.1 keV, 2.48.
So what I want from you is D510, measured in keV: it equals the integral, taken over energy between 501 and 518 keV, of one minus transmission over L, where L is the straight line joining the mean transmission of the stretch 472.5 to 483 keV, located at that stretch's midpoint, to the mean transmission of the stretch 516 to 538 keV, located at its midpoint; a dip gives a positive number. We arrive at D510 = 1.4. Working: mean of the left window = 2.85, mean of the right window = 2.81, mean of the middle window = 2.59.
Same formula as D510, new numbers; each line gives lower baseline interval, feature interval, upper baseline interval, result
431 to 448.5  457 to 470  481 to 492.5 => 0.5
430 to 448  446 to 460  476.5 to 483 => 1.5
